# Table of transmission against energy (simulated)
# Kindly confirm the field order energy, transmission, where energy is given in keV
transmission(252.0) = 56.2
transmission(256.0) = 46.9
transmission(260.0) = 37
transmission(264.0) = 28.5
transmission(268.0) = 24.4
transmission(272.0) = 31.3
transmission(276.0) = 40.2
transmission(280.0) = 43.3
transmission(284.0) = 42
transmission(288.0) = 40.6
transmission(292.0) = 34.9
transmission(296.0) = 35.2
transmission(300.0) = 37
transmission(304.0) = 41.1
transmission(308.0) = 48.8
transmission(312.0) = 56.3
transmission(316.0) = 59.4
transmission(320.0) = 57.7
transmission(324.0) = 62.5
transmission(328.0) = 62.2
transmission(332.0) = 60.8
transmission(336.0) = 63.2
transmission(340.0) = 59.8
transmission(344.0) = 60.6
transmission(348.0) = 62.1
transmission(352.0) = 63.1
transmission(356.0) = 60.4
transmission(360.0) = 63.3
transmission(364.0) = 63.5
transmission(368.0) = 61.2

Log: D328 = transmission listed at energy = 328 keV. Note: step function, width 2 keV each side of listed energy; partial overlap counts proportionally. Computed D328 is 62.2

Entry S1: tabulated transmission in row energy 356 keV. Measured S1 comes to 60.4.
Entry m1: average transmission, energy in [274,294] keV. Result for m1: 40.2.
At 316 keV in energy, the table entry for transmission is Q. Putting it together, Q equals 59.4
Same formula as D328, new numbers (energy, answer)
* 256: 46.9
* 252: 56.2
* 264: 28.5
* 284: 42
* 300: 37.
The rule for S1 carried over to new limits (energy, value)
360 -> 63.3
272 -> 31.3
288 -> 40.6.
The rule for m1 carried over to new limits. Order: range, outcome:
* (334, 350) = 61.4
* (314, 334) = 60.5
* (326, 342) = 61.5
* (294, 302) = 36.1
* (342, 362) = 61.9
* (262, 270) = 26.4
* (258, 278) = 32.3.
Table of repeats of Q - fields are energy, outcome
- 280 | 43.3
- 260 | 37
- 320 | 57.7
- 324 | 62.5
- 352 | 63.1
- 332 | 60.8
